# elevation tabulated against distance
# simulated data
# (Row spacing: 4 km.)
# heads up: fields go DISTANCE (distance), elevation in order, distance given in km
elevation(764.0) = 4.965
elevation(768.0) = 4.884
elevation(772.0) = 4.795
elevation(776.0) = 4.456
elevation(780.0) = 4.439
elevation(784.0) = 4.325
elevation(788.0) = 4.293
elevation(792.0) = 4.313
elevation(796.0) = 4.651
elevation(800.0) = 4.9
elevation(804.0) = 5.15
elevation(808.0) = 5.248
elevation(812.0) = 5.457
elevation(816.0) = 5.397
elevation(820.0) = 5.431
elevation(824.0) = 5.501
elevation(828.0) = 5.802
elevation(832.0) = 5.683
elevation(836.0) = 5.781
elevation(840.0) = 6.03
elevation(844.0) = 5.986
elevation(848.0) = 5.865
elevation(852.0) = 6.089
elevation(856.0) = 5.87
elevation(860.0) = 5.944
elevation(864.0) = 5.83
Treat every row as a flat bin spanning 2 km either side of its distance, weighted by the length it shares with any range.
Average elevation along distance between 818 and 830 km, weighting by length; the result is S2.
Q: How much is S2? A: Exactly 5.58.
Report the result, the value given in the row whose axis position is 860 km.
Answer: 5.944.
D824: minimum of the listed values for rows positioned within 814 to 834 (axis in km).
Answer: 5.397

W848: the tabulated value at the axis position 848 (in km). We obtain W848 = 5.865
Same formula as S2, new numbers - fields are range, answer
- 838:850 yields 5.96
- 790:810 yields 4.85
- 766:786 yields 4.58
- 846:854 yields 5.98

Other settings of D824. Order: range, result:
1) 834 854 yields 5.781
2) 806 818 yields 5.248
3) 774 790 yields 4.293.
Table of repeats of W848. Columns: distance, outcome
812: 5.457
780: 4.439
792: 4.313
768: 4.884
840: 6.03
